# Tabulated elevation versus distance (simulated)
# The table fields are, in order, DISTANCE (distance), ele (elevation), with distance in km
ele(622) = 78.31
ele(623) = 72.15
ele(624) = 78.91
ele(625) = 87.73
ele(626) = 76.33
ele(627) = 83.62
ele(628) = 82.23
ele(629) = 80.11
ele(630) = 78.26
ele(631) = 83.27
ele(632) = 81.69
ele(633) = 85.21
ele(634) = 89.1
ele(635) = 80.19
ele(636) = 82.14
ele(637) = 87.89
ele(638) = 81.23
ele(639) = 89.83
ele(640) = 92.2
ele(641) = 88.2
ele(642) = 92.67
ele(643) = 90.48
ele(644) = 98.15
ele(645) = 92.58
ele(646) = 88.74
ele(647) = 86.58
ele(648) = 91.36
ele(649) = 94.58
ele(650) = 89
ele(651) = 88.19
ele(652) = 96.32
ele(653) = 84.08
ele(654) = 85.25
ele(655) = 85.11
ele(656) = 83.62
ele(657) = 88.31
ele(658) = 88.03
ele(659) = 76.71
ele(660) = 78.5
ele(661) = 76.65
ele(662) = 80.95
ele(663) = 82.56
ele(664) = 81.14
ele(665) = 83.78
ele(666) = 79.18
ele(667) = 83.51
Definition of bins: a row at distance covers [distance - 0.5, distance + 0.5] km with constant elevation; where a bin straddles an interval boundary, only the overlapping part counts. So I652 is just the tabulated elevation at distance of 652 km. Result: 96.32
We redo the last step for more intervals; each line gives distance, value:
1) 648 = 91.36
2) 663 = 82.56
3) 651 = 88.19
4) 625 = 87.73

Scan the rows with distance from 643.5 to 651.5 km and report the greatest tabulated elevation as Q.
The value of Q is 98.15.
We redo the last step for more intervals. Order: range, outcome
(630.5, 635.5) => 89.1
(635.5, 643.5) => 92.67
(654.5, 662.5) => 88.31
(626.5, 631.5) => 83.62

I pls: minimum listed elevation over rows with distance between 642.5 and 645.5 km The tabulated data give 90.48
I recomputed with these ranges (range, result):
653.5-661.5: 76.65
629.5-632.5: 78.26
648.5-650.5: 89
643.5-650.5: 86.58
